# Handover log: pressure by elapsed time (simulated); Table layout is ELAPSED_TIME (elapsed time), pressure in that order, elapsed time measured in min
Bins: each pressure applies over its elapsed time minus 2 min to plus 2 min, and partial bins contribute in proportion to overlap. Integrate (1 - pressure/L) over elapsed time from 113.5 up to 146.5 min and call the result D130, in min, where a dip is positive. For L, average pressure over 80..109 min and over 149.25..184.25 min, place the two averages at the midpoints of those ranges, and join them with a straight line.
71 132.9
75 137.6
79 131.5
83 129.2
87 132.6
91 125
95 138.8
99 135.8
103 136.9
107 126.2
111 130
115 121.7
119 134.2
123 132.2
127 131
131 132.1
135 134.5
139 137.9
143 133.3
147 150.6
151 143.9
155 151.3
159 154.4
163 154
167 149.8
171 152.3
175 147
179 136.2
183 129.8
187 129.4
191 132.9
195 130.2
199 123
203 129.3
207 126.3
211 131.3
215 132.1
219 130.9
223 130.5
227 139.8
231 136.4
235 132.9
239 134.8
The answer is 1.49 min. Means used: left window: 132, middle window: 133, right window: 147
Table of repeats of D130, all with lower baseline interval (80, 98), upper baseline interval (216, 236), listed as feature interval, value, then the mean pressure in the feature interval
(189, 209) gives 0.8 min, 128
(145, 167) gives -3.0 min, 151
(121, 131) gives 0.0 min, 132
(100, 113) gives 0.1 min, 131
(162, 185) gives -2.0 min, 144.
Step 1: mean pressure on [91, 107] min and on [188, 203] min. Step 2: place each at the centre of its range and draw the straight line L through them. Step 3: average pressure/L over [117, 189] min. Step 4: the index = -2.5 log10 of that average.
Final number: -0.08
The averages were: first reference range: 134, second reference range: 129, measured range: 141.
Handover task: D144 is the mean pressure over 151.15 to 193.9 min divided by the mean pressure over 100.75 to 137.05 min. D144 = 1.09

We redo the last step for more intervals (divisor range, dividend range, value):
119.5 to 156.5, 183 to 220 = 0.94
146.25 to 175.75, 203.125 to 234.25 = 0.88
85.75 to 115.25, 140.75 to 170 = 1.13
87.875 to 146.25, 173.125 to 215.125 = 0.99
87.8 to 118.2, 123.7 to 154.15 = 1.05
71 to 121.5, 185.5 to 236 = 1.00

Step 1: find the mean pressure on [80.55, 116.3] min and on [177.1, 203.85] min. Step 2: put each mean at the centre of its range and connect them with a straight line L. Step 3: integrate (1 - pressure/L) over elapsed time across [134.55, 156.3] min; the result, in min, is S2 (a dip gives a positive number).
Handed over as -1.9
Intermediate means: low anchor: 131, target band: 142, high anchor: 130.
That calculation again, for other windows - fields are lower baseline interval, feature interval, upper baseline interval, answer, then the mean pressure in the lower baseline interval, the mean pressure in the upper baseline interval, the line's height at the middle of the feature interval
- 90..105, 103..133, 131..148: 1.3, 135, 138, 136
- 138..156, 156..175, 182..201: -2.0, 143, 129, 137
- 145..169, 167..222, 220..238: 3.4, 151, 135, 142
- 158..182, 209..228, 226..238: 0.8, 148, 136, 139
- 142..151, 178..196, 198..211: 0.1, 143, 127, 132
